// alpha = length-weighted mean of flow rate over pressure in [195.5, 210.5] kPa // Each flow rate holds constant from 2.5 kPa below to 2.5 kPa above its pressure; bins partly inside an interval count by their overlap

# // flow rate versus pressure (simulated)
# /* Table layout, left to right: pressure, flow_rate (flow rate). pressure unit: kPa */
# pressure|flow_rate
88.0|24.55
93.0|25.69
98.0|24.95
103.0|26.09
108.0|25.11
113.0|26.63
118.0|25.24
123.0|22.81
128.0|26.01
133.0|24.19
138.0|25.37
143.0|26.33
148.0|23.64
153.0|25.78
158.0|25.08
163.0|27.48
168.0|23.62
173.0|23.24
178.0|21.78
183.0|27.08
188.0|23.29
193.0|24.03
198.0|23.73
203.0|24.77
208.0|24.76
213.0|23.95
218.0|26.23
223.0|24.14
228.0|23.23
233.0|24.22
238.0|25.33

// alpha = 24.4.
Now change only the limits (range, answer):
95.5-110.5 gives 25.4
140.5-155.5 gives 25.2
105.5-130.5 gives 25.2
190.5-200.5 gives 23.9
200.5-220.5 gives 24.9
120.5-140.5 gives 24.6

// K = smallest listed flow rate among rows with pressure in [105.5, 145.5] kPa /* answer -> 22.81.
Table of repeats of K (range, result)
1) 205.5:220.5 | 23.95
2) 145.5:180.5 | 21.78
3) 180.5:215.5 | 23.29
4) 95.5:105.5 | 24.95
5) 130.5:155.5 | 23.64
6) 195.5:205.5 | 23.73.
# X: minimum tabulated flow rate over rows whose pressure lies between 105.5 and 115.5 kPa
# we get 25.11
